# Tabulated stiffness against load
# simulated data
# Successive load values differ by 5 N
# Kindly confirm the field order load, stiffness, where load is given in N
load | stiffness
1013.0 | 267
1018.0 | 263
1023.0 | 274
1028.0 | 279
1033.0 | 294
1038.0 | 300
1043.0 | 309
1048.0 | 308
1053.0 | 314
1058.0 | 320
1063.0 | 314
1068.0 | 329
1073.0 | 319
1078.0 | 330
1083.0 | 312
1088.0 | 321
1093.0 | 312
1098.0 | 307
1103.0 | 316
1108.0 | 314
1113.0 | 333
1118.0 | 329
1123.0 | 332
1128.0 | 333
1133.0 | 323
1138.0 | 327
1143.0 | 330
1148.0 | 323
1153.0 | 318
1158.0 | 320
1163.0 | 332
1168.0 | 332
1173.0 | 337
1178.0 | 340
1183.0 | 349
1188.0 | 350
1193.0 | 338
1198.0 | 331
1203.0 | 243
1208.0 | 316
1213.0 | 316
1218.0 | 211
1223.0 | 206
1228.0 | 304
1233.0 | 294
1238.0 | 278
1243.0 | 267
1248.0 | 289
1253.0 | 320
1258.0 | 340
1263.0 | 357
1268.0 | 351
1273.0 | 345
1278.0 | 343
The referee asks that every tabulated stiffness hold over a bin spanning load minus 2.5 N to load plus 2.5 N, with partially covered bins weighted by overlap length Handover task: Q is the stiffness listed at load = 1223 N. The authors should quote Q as 206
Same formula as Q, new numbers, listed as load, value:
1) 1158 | 320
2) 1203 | 243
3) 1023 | 274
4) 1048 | 308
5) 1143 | 330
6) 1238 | 278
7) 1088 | 321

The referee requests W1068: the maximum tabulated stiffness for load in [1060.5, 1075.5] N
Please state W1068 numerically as 329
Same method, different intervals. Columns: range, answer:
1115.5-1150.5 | 333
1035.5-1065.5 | 320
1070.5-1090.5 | 330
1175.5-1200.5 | 350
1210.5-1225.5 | 316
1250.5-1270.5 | 357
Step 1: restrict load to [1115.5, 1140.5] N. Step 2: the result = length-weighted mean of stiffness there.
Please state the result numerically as 329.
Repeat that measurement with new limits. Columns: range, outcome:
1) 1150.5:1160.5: 319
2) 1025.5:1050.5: 298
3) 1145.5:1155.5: 320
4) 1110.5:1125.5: 331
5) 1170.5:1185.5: 342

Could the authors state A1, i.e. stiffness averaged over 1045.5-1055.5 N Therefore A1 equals 311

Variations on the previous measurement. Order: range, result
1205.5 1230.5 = 271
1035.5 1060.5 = 310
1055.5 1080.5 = 322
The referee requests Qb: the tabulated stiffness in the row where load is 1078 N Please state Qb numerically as 330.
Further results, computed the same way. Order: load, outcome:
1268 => 351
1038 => 300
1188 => 350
